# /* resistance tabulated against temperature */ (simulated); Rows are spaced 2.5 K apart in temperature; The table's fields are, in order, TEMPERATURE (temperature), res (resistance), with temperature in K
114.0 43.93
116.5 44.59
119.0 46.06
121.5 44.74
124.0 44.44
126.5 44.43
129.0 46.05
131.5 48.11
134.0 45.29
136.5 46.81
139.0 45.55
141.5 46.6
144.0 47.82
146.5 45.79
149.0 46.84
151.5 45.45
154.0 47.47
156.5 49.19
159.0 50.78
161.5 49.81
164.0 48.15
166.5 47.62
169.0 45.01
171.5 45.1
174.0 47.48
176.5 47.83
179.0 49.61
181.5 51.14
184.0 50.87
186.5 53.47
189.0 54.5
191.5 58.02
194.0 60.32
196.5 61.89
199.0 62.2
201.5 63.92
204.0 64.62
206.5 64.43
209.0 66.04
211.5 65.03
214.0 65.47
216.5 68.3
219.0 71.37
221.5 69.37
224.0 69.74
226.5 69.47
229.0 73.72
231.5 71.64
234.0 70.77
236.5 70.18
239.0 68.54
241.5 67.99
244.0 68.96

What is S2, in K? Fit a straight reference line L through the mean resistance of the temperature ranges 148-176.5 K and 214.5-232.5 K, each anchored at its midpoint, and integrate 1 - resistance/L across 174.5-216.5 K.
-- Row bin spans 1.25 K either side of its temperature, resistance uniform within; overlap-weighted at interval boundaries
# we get 0.9 K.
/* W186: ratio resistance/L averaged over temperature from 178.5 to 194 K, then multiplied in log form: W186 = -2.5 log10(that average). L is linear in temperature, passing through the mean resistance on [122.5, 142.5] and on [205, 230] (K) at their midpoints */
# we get 0.12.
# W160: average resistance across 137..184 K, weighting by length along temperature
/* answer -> 47.7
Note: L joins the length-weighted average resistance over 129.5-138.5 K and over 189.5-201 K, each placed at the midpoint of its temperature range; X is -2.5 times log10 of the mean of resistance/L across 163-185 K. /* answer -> 0.16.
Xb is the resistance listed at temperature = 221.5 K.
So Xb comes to 69.37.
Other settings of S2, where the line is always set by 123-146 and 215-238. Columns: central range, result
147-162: 1.0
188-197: 0.4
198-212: 0.1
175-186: 1.6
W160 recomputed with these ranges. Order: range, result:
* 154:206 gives 53.1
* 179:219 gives 60.7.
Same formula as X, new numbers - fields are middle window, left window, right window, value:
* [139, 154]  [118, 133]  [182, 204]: 0.069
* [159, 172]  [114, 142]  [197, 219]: 0.152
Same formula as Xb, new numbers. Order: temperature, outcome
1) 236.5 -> 70.18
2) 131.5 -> 48.11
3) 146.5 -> 45.79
